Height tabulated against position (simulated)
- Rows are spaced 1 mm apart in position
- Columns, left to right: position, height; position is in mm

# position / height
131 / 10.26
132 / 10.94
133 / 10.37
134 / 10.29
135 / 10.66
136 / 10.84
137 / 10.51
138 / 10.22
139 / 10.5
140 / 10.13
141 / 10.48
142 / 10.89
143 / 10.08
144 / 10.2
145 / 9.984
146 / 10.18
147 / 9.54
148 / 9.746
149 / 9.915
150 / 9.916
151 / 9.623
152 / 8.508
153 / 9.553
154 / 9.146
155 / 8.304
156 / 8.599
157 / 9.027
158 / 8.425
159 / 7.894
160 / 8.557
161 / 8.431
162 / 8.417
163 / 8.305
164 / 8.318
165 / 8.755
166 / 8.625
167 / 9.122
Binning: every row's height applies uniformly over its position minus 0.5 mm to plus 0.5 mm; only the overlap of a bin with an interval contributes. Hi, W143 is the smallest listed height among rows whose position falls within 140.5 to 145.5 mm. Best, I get 9.984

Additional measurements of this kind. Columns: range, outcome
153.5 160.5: 7.894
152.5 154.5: 9.146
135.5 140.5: 10.13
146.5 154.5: 8.508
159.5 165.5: 8.305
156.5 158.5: 8.425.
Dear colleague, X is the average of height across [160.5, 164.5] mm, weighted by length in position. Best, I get 8.37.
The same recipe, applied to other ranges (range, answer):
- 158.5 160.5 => 8.23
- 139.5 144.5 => 10.4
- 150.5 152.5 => 9.07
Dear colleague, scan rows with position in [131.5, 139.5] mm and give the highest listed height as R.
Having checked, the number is 10.94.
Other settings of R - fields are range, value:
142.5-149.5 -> 10.2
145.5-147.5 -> 10.18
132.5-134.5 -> 10.37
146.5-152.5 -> 9.916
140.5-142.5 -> 10.89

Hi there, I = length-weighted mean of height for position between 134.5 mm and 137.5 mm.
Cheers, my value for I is 10.7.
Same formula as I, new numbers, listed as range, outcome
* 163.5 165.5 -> 8.54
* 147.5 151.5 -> 9.8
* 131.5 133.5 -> 10.7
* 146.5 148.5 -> 9.64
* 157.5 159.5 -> 8.16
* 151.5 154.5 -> 9.07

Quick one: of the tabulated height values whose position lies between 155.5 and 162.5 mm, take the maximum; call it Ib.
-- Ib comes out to 9.027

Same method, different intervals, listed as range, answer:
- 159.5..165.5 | 8.755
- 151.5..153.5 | 9.553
